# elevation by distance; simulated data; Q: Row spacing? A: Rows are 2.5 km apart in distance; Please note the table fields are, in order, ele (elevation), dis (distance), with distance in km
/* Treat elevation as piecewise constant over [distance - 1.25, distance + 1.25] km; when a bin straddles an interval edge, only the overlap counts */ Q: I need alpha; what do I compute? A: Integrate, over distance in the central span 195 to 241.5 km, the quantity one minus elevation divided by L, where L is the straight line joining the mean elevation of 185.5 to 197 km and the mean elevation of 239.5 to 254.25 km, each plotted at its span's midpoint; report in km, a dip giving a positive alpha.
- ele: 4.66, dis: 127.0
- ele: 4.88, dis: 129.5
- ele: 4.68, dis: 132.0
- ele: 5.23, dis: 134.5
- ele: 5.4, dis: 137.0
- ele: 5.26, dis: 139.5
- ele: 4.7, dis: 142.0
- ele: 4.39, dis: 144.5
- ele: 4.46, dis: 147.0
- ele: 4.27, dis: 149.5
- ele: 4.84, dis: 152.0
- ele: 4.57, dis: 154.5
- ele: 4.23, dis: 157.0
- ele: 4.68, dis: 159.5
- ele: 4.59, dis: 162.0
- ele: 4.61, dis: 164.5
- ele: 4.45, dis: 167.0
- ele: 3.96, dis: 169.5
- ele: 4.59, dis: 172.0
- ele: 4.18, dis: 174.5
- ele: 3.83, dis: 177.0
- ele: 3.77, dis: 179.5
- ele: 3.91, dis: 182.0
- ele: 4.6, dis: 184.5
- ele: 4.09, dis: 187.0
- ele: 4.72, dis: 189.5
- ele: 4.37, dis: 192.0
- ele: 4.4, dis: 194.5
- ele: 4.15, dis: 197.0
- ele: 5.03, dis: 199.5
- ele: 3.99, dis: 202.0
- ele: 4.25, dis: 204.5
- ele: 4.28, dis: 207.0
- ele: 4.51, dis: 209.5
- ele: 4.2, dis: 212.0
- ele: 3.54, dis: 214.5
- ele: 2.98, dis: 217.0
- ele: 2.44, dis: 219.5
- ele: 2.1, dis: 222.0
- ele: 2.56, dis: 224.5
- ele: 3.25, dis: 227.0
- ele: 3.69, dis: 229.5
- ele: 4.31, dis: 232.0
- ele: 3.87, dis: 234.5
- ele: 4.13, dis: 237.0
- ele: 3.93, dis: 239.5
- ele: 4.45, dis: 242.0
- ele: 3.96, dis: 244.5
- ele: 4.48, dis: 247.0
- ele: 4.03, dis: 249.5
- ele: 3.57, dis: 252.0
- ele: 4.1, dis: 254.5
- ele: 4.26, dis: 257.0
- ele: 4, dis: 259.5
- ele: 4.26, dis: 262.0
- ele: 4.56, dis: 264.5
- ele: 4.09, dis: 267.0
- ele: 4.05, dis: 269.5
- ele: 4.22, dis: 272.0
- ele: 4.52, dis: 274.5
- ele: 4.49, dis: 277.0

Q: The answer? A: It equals 5.3 km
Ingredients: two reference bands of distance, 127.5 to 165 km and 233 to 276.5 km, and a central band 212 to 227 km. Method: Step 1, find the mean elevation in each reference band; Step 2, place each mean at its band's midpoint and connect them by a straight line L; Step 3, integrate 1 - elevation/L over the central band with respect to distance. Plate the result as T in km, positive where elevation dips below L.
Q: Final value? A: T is 5.0 km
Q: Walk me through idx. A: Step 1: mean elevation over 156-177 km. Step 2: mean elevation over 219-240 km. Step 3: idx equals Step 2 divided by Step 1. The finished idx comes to 0.77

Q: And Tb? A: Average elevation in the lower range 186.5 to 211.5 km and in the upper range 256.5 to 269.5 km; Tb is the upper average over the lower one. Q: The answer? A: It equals 0.96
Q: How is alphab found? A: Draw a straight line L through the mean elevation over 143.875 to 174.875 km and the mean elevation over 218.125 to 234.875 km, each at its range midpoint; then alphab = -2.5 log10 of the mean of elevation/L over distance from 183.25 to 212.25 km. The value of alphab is -0.19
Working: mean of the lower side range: 4.46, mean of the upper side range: 3.14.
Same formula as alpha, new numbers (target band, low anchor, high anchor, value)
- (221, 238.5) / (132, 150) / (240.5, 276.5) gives 3.6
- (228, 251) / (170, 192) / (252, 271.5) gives 0.5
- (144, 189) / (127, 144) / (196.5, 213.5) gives 3.4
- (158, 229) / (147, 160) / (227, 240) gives 3.8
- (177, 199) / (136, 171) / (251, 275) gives 1.0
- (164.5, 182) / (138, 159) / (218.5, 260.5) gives 0.9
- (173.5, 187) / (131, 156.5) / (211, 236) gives 0.1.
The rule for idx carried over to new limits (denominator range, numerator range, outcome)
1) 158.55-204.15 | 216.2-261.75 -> 0.85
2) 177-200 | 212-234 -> 0.75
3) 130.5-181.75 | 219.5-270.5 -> 0.85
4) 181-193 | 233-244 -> 0.94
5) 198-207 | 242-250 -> 0.96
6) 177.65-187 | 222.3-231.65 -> 0.78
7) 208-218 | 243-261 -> 1.06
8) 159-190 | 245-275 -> 0.97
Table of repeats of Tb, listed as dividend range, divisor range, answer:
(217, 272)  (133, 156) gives 0.80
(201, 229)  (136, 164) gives 0.74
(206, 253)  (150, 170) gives 0.82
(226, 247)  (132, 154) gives 0.83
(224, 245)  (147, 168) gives 0.85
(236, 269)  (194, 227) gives 1.12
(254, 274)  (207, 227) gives 1.29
